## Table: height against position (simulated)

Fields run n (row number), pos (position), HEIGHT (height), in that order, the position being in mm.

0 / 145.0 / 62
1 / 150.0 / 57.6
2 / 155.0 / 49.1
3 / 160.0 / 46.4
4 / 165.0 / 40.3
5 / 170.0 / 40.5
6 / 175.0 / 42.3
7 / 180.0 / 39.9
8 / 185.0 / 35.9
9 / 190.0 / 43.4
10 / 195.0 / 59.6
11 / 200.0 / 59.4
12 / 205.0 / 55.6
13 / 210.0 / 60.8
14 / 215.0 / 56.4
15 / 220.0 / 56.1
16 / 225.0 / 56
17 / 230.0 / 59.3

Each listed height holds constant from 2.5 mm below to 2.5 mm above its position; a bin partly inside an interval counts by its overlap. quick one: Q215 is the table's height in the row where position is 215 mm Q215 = 56.4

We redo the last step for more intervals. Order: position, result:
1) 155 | 49.1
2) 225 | 56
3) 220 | 56.1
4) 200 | 59.4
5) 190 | 43.4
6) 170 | 40.5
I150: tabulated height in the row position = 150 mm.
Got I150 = 57.6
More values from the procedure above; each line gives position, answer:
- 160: 46.4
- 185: 35.9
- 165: 40.3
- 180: 39.9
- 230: 59.3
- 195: 59.6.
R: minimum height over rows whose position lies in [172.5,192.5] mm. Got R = 35.9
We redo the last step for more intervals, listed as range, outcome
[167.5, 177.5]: 40.5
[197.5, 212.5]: 55.6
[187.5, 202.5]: 43.4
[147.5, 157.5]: 49.1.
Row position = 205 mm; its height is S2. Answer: 55.6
